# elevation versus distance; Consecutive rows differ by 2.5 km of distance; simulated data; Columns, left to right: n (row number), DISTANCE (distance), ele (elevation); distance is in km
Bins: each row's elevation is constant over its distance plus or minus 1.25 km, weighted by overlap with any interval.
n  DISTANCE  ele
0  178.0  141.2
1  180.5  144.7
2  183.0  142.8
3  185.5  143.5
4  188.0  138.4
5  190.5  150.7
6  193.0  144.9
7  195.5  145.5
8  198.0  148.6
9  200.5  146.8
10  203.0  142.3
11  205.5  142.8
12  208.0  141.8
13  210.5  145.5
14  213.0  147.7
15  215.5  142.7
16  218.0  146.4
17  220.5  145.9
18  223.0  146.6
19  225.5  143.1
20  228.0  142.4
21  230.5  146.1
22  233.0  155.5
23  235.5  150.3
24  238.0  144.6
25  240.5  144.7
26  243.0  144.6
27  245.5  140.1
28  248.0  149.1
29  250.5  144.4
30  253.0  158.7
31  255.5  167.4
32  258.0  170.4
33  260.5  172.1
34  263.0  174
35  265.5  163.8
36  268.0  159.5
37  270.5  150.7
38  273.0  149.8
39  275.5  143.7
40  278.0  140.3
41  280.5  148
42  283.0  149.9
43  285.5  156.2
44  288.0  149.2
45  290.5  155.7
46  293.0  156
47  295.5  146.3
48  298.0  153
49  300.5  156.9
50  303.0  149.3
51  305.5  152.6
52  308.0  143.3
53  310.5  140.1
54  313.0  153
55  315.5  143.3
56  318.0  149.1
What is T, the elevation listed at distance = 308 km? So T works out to 143.3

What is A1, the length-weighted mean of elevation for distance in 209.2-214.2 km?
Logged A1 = 147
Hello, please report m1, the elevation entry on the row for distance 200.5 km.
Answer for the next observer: 146.8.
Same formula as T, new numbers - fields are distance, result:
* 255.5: 167.4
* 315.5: 143.3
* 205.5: 142.8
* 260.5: 172.1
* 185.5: 143.5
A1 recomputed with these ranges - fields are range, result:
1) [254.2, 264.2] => 171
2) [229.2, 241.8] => 148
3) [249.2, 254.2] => 151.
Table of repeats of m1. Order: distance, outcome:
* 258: 170.4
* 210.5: 145.5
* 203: 142.3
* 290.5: 155.7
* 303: 149.3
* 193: 144.9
